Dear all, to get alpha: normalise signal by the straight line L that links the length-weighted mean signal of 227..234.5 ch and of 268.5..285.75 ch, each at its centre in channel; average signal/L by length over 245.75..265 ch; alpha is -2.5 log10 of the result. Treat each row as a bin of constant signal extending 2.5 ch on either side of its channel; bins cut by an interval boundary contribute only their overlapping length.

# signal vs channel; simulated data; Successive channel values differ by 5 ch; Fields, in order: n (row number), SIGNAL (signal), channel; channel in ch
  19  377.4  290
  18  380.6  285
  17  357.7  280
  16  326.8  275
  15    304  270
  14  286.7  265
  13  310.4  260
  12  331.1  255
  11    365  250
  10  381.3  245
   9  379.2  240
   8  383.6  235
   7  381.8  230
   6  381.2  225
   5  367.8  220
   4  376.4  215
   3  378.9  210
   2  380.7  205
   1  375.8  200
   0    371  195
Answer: 0.09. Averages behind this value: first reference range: 382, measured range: 333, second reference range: 341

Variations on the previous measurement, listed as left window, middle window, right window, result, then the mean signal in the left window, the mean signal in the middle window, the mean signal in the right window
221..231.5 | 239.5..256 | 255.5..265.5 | -0.096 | 380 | 365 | 307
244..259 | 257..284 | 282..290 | 0.145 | 352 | 321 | 378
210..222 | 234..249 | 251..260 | -0.100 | 374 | 380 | 331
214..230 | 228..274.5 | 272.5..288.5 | 0.064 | 376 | 346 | 356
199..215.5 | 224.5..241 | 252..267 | -0.107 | 378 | 382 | 312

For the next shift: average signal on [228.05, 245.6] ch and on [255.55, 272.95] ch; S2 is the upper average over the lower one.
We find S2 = 0.8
